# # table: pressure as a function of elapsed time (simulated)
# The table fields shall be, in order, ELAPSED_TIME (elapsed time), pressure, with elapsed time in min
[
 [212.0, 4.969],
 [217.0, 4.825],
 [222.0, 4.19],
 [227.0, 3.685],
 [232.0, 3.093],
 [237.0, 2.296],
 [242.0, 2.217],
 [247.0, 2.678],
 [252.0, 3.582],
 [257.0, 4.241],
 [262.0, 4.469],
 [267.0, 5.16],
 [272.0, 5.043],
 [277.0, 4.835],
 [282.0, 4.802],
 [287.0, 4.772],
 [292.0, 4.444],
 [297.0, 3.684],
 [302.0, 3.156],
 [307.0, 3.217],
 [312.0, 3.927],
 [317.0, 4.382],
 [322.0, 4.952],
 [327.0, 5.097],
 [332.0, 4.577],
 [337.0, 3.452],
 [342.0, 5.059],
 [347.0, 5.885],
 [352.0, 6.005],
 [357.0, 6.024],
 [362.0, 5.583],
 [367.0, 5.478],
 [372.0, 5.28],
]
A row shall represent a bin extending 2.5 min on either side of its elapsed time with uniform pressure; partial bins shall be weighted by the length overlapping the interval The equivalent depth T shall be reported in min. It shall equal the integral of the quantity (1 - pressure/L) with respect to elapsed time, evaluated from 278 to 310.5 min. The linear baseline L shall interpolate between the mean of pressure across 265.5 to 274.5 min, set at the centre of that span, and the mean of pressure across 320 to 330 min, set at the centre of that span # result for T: 6.5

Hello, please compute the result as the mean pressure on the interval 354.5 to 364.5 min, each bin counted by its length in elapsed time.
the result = 5.8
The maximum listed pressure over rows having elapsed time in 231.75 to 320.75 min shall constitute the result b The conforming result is 5.16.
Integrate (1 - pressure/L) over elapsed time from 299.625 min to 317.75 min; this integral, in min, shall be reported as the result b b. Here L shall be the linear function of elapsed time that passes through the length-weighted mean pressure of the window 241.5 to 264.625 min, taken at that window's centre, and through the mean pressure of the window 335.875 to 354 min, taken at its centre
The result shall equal 3.8 min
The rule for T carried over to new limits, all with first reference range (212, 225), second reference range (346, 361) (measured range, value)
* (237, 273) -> 8.8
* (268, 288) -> 1.1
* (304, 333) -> 6.6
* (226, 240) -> 5.3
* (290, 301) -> 2.9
